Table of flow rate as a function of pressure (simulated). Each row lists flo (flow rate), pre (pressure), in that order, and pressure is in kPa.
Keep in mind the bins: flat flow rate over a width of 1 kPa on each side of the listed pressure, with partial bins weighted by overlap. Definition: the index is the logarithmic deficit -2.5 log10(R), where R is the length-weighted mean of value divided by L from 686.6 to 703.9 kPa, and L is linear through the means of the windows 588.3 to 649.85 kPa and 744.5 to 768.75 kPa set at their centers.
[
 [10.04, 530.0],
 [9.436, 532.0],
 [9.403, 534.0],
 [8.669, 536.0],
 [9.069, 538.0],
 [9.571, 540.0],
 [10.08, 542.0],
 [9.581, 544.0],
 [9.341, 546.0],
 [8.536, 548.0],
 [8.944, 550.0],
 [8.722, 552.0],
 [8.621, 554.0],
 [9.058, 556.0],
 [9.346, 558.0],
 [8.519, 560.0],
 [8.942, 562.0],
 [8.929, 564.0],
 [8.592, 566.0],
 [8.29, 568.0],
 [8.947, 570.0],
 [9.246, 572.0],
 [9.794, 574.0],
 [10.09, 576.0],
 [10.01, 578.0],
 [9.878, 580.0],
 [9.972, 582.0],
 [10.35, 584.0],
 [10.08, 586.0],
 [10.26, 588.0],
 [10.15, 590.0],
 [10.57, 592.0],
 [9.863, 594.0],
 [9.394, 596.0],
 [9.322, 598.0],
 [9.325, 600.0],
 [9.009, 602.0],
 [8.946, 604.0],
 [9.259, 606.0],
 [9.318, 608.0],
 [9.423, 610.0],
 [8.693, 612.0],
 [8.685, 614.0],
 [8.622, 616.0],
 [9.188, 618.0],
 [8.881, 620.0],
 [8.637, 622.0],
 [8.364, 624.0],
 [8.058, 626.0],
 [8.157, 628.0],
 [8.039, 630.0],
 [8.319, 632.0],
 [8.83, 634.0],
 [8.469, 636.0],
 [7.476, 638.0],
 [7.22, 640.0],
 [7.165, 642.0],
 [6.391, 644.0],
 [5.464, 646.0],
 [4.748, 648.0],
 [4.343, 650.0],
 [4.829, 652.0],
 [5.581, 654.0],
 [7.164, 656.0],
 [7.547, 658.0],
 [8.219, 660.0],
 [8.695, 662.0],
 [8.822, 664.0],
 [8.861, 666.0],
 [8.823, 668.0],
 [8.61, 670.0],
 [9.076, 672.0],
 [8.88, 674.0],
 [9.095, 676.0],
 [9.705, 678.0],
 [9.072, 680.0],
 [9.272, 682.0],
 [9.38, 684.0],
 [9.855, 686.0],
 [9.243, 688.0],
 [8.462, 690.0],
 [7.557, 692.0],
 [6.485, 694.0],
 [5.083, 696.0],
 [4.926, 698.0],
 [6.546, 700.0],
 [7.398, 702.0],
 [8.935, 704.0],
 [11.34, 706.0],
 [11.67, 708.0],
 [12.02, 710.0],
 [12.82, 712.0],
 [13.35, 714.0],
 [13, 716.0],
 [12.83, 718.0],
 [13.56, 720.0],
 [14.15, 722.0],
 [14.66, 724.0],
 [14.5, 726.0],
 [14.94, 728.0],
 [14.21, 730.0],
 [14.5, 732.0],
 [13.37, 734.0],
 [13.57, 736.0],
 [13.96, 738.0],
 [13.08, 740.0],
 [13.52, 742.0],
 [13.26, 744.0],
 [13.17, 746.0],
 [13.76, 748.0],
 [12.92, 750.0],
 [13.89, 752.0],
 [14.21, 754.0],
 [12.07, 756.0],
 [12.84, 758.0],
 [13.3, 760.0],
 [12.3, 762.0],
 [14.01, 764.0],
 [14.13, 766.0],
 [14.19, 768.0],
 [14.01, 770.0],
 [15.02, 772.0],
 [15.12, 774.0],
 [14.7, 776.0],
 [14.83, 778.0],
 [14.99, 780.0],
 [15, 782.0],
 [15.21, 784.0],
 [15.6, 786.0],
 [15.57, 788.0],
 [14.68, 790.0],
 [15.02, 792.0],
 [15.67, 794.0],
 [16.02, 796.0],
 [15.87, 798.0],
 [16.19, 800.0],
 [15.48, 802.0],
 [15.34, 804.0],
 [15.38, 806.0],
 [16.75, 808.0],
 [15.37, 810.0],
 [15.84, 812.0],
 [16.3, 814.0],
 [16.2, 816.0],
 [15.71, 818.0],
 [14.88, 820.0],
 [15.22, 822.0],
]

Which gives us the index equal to 0.49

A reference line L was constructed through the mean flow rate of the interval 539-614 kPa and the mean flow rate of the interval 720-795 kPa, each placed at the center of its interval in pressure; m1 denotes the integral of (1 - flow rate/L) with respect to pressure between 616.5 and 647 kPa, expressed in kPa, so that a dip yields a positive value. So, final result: 8.1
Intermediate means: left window 9.37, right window 14.2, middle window 7.92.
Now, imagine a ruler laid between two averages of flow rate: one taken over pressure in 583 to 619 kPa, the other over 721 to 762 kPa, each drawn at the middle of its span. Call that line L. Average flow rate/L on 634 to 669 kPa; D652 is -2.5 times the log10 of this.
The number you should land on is 0.47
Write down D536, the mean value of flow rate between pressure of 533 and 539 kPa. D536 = 9.05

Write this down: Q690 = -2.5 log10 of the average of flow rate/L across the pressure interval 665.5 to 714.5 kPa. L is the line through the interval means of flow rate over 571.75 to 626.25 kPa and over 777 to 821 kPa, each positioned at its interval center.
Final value 0.33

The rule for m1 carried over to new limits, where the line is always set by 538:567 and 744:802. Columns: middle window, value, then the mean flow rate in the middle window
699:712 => 2.96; 9.9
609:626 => 2.99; 8.77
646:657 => 5.88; 5.34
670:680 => 2.43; 9.12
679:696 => 5.35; 8.45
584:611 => 1.35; 9.64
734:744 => 0.09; 13.5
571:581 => -0.18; 9.8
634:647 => 4.67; 7.17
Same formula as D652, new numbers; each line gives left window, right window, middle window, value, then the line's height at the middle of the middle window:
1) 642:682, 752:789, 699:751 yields -0.11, 11.5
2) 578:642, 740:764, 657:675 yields 0.24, 10.7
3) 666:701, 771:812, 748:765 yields -0.01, 13.1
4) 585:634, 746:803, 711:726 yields -0.07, 12.7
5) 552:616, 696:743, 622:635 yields 0.23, 10.3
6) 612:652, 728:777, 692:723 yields 0.14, 11.4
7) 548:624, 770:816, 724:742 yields -0.03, 13.7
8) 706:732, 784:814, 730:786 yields 0.04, 14.5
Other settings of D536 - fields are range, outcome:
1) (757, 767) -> 13.3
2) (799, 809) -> 15.8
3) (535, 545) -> 9.39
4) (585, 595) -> 10.2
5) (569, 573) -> 9.1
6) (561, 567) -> 8.82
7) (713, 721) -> 13.2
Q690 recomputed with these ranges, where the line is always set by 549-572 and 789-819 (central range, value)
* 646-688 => 0.431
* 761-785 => 0.029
